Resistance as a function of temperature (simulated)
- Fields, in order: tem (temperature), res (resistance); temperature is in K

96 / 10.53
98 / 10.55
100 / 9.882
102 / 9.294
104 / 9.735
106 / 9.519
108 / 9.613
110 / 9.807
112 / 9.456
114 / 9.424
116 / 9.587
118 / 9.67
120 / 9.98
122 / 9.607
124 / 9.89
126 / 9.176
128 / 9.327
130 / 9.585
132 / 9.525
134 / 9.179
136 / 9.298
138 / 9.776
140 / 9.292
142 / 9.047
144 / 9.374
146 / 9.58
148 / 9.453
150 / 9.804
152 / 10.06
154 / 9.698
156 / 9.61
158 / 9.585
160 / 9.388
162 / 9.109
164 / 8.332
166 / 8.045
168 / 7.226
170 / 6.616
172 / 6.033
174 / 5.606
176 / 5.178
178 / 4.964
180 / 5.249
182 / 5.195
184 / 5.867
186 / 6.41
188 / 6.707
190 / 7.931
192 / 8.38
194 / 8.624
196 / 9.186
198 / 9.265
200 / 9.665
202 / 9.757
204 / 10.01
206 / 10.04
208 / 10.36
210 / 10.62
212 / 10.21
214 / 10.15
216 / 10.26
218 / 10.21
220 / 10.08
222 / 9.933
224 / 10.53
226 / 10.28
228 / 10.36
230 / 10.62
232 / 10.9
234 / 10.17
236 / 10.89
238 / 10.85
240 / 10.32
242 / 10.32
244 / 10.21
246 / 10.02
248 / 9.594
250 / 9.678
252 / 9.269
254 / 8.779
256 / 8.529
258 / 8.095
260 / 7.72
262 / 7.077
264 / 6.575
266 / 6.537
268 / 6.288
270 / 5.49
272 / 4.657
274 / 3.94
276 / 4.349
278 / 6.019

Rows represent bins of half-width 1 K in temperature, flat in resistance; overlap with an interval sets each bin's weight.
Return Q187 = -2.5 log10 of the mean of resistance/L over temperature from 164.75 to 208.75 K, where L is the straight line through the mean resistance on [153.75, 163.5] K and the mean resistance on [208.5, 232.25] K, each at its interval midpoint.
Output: 0.29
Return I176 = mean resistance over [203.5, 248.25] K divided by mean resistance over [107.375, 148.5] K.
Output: 1.09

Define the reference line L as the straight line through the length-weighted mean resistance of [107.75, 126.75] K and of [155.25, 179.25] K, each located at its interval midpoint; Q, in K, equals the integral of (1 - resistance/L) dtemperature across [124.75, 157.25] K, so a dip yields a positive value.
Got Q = -3.5 K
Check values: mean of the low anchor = 9.63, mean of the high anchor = 7.43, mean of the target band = 9.49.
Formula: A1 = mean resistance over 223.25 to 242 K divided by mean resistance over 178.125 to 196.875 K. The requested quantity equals 1.52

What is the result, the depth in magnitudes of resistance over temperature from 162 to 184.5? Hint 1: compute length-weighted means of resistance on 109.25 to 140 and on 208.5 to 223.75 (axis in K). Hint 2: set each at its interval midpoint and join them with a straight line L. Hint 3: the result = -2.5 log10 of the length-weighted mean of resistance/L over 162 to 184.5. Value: 0.483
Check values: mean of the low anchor 9.54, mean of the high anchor 10.2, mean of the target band 6.35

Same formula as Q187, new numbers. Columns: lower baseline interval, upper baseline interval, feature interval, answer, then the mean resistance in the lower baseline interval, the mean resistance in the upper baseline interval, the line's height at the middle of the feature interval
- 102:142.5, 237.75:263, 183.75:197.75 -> 0.20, 9.52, 9.22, 9.36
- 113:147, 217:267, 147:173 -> 0.10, 9.49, 9.5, 9.49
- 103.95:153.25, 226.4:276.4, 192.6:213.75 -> -0.10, 9.55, 8.52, 8.92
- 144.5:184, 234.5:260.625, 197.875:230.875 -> -0.15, 7.8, 9.6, 8.88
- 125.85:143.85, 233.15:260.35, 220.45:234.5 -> -0.09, 9.37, 9.65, 9.6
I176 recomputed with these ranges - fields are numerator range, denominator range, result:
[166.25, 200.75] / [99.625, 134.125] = 0.73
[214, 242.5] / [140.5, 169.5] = 1.14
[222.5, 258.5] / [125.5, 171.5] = 1.10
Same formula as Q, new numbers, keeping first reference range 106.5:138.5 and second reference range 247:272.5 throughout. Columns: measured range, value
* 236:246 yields -3.23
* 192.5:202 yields -0.79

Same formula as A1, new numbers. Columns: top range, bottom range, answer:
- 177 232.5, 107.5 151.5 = 0.94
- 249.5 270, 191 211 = 0.80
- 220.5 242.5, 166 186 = 1.77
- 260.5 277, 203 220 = 0.56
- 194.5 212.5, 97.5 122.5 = 1.02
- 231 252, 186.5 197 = 1.27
